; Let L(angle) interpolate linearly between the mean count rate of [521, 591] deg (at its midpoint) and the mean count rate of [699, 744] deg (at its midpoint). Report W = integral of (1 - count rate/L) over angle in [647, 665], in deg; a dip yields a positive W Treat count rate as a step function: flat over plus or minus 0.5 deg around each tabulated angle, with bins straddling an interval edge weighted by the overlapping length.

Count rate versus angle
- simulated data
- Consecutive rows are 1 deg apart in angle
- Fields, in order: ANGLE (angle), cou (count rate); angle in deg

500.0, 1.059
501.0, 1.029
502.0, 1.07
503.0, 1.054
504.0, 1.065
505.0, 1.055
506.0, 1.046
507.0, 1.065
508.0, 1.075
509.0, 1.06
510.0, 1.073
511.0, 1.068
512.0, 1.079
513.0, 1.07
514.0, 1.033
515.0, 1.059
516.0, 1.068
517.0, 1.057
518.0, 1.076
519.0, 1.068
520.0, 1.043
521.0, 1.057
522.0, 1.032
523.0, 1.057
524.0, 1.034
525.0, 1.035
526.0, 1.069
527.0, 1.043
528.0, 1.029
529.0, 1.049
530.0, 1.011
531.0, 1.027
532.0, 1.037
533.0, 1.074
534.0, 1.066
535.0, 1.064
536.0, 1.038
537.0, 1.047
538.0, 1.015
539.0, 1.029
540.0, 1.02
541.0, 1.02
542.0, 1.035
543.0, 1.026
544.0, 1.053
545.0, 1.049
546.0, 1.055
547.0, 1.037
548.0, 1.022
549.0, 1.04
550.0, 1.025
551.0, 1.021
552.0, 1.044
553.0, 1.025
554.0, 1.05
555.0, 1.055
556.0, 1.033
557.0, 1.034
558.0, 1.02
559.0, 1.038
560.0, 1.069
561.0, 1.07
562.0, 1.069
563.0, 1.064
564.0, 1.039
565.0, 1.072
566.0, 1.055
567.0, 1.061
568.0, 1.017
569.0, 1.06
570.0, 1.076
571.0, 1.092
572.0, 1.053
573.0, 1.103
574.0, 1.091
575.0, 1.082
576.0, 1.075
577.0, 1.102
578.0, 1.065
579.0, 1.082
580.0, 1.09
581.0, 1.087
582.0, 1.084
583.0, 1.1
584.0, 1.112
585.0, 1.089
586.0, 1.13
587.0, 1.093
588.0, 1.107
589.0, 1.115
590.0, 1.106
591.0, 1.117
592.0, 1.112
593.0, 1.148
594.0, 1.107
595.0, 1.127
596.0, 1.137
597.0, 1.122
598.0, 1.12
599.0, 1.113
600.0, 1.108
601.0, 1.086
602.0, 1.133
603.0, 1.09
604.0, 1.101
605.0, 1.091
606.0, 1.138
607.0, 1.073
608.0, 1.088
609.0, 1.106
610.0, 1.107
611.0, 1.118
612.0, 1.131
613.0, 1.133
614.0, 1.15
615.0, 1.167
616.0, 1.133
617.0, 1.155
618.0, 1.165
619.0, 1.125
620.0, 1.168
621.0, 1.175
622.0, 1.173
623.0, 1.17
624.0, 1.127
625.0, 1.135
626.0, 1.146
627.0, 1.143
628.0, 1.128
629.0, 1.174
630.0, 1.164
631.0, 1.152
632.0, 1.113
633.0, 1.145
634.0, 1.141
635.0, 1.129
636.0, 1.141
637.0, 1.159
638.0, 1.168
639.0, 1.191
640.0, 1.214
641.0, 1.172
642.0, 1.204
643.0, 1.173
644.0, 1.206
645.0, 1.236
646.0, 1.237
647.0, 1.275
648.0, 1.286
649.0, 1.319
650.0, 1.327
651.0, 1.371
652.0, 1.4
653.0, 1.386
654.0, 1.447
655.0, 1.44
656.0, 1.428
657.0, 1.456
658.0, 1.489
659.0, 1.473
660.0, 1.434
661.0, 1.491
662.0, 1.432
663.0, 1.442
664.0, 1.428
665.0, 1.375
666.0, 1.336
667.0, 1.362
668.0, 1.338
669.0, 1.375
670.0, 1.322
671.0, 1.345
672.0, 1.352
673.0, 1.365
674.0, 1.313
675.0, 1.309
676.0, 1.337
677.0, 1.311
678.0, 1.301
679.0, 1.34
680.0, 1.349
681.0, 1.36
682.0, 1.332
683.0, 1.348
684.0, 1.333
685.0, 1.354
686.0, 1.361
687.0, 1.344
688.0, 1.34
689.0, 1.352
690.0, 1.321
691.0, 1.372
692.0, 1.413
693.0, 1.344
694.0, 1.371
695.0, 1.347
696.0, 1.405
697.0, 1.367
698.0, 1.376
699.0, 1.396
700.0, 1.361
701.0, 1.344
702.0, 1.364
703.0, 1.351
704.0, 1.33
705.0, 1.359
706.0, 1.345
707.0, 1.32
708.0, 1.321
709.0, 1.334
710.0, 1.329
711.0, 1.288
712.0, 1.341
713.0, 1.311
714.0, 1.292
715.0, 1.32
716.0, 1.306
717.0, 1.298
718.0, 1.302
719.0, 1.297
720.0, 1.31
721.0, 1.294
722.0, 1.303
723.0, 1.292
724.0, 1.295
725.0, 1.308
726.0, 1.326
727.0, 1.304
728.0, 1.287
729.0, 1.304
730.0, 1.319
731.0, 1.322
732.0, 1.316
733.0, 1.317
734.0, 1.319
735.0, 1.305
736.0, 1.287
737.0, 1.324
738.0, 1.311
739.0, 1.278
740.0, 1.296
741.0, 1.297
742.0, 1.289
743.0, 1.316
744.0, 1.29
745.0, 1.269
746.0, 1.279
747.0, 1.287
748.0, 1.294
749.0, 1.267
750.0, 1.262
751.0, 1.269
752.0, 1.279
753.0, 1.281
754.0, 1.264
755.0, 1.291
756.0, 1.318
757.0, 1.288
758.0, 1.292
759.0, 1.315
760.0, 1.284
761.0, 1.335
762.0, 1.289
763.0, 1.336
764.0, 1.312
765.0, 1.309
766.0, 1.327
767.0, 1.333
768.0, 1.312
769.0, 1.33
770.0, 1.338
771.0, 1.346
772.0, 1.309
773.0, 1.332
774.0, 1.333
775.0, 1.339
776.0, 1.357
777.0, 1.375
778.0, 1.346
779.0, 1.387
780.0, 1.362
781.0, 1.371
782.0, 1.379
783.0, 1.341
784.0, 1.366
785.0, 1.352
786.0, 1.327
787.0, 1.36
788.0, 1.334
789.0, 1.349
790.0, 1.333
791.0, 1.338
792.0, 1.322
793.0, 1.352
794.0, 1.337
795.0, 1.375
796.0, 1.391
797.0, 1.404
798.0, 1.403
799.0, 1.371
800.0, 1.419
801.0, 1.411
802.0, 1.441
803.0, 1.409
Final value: -2.9 deg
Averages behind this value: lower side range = 1.06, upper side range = 1.31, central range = 1.41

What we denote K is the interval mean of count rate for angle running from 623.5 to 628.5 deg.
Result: 1.14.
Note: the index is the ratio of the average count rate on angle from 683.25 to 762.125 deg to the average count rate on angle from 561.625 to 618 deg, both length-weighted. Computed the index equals 1.2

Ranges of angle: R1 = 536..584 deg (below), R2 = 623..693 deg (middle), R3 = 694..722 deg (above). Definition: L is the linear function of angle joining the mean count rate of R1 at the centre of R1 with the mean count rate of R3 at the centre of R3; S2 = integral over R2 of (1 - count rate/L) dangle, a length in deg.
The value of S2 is -3.4 deg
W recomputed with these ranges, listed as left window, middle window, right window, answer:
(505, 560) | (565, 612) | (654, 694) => 3.11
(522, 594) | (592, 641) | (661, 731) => 1.79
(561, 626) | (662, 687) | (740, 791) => -3.00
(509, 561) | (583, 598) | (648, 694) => 0.80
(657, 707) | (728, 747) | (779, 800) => 0.86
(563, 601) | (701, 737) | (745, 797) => -1.54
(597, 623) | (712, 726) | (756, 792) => -0.44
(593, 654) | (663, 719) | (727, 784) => -4.61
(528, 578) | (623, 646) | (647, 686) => 2.11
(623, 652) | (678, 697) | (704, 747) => -1.43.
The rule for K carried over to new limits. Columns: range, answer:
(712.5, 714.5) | 1.3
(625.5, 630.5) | 1.15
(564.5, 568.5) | 1.05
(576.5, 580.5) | 1.08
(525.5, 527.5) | 1.06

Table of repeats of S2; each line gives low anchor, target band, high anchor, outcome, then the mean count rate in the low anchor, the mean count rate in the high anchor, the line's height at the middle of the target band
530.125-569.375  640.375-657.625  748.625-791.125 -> -2.1 deg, 1.04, 1.32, 1.17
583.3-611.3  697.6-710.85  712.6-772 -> -1.0 deg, 1.11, 1.3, 1.25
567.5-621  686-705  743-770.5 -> -2.1 deg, 1.11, 1.3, 1.23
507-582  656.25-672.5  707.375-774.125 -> -2.7 deg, 1.05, 1.3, 1.21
